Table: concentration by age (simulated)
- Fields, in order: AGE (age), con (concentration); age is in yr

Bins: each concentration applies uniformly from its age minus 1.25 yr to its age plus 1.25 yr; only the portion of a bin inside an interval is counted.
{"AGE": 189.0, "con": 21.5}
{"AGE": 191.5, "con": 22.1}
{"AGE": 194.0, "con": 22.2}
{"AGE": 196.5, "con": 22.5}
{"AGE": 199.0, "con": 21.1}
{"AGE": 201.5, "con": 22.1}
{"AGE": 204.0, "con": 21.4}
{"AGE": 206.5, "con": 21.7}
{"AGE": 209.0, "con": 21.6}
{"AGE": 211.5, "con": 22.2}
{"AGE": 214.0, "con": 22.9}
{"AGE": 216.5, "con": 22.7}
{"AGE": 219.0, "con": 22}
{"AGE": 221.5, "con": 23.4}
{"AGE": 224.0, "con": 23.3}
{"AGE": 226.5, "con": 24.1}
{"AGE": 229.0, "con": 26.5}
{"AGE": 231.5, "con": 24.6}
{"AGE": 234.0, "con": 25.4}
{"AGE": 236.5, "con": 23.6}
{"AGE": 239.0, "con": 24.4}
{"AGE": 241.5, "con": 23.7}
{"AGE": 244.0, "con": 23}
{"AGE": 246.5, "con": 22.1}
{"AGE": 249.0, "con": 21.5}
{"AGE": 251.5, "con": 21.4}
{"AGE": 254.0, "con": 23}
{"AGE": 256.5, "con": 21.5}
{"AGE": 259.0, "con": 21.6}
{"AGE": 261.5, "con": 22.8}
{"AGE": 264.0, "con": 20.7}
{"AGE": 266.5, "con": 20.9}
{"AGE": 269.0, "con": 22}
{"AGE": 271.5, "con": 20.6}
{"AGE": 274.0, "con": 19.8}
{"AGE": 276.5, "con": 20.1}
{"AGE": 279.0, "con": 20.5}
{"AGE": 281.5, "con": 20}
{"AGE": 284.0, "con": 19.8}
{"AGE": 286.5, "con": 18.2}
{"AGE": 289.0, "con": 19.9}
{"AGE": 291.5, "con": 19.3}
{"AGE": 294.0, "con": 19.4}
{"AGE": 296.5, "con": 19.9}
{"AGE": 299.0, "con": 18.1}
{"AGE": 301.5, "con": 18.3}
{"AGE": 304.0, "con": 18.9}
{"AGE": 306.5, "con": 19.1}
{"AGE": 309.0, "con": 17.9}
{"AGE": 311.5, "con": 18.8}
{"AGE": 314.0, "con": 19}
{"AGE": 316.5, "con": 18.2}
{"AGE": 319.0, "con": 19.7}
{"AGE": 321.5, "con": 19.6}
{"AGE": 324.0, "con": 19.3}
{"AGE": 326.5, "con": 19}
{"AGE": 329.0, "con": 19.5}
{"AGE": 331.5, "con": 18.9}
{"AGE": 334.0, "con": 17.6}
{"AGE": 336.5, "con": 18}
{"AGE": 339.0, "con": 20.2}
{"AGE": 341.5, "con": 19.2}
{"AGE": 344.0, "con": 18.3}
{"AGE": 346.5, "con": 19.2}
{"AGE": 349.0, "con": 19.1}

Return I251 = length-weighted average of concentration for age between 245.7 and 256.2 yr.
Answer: 22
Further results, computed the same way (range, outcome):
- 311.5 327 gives 19.1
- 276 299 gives 19.6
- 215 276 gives 22.7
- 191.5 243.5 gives 23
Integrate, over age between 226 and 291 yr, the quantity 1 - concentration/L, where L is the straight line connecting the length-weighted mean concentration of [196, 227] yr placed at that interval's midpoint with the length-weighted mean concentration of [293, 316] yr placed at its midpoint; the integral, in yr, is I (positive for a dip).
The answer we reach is -4.3 yr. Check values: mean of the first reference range 22.3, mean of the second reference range 18.8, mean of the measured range 21.9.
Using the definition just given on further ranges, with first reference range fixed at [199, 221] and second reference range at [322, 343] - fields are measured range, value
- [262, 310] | 1.07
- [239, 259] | -1.25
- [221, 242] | -2.80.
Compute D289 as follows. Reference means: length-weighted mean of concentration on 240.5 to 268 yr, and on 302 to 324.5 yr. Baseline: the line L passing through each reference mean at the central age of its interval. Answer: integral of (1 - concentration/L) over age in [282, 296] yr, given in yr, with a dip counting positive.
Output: 0.5 yr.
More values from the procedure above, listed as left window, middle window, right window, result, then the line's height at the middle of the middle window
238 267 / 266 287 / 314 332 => 0.93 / 21.2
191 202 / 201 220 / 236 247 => 0.31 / 22.4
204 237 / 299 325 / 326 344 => 1.20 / 19.8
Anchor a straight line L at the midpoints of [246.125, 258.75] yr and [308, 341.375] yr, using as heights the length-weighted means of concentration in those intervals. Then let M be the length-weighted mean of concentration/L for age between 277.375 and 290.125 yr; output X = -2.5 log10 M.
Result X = 0.048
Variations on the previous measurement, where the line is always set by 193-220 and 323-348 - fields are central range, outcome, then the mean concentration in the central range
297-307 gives 0.060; 18.7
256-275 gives -0.033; 21.2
